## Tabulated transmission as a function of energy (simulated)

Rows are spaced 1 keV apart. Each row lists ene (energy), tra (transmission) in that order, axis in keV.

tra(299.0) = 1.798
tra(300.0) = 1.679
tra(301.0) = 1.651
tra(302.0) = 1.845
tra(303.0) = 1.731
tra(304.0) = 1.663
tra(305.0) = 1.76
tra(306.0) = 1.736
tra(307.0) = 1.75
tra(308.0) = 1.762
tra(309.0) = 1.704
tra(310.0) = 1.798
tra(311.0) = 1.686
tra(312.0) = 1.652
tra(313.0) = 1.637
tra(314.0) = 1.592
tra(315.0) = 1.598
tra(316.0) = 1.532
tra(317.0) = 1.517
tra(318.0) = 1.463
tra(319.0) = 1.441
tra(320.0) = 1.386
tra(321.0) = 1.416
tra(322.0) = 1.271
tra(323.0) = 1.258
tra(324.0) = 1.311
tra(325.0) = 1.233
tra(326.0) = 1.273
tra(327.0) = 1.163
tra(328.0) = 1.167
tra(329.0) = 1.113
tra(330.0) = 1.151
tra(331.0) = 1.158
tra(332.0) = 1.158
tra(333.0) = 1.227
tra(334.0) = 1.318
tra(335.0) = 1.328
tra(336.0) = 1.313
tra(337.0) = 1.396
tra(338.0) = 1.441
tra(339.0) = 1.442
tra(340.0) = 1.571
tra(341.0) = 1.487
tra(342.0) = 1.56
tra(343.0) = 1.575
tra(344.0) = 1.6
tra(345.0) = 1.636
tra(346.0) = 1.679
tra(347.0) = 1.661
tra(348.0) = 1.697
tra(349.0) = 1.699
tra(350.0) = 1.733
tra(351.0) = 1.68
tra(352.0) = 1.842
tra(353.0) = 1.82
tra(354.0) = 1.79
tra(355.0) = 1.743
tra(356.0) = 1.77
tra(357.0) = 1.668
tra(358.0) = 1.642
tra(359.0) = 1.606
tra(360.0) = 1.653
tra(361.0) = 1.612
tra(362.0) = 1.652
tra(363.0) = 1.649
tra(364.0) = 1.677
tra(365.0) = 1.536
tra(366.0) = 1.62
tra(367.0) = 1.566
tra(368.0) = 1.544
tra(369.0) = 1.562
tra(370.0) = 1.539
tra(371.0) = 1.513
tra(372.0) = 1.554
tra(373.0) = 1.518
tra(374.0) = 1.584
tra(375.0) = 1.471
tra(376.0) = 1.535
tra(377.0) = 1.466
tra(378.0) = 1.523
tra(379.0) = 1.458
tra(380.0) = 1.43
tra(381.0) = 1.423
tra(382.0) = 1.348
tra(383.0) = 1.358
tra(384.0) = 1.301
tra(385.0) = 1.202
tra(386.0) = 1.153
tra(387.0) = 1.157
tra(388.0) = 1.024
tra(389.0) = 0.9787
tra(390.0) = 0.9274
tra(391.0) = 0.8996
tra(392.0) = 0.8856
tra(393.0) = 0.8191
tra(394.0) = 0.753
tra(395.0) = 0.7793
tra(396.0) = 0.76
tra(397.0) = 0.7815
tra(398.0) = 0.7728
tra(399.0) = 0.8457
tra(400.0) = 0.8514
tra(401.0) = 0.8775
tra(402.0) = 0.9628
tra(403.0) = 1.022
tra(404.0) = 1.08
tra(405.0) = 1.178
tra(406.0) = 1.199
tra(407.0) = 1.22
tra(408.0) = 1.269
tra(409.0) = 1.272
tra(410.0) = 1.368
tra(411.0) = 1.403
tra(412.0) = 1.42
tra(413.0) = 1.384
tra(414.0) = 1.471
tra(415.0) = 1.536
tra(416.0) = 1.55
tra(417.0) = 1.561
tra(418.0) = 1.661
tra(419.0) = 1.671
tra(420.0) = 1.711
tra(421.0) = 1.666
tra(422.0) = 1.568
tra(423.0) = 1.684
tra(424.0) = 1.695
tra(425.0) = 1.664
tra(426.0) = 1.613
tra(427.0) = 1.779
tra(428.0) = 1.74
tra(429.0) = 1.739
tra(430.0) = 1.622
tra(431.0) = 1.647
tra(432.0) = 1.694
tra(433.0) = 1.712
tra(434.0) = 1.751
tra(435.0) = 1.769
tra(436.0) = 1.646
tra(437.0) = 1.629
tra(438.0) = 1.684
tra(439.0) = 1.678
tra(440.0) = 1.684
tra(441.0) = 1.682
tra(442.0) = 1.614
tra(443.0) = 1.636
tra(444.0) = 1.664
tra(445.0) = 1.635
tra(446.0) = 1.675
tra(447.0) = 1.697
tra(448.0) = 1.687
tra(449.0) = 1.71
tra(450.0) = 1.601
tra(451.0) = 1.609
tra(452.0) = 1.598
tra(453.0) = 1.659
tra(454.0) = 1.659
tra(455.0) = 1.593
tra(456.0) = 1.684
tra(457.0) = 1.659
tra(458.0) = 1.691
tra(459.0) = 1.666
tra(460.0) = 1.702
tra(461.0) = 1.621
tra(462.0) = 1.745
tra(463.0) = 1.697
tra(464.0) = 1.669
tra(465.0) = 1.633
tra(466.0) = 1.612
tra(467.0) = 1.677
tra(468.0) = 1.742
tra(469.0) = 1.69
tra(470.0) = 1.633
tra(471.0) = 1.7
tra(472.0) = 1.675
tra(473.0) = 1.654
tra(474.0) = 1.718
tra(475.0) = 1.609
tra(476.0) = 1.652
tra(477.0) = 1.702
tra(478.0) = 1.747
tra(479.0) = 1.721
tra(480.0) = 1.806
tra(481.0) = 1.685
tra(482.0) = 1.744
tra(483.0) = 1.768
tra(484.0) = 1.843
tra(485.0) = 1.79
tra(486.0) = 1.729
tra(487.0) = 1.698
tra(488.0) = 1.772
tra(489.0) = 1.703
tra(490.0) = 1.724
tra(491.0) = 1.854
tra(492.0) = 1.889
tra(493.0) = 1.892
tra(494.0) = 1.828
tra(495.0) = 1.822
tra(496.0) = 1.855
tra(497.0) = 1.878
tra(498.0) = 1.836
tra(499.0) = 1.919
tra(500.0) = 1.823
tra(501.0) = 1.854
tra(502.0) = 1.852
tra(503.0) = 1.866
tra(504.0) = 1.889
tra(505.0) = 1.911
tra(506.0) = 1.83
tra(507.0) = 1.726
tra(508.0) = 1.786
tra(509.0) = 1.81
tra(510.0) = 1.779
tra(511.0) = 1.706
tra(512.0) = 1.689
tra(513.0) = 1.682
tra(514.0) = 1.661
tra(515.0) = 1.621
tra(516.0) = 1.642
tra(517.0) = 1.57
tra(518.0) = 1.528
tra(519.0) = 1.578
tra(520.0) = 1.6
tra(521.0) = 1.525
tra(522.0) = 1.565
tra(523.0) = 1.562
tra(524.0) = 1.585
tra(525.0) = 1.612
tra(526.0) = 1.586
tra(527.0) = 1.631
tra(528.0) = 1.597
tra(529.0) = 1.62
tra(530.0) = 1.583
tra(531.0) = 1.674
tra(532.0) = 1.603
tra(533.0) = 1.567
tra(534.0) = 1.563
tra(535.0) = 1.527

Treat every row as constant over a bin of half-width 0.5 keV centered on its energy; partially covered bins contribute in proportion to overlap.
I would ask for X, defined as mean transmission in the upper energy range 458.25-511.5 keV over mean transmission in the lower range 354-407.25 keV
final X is 1.4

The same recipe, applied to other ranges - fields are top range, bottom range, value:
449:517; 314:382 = 1.15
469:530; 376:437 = 1.29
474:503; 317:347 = 1.30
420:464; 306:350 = 1.14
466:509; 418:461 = 1.06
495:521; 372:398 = 1.48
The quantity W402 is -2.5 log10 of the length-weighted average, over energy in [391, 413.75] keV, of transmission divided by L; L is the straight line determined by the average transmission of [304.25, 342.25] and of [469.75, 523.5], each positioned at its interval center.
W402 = 0.45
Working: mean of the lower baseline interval 1.44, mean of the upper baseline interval 1.74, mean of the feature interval 1.04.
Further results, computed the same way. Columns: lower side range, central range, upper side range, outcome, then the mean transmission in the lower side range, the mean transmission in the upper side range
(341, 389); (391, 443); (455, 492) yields 0.17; 1.55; 1.71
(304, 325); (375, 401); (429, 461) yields 0.42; 1.56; 1.67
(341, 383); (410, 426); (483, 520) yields 0.07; 1.6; 1.77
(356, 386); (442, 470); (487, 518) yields 0.02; 1.52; 1.78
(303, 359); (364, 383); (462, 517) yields 0.05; 1.52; 1.75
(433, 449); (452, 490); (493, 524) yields 0.01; 1.68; 1.74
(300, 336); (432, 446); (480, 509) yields 0.02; 1.47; 1.81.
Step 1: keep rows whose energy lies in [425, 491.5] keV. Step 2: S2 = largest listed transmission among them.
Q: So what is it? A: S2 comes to 1.854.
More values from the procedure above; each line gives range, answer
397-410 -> 1.368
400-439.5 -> 1.779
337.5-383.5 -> 1.842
